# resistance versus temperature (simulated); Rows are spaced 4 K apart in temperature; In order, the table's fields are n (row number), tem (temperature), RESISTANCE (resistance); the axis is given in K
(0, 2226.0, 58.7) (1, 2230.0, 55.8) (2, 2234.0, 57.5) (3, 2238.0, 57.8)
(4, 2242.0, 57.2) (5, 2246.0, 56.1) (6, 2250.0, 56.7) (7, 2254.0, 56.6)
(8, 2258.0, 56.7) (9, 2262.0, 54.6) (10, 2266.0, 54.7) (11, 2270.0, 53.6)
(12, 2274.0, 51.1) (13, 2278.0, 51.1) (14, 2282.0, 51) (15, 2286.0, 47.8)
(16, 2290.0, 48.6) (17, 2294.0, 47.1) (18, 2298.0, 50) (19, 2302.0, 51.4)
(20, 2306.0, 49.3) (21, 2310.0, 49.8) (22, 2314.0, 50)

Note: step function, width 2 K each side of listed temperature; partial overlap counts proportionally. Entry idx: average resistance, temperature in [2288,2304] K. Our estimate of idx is 49.3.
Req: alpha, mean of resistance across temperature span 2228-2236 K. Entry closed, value 56.6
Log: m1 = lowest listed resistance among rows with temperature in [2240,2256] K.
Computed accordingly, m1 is 56.1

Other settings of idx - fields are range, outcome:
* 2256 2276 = 54.1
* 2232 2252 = 57.1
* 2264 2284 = 52.3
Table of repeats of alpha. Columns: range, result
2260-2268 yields 54.7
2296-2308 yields 50.2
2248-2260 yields 56.7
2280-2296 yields 48.6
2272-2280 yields 51.1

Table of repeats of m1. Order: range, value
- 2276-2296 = 47.1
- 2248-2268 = 54.6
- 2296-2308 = 49.3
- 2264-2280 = 51.1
